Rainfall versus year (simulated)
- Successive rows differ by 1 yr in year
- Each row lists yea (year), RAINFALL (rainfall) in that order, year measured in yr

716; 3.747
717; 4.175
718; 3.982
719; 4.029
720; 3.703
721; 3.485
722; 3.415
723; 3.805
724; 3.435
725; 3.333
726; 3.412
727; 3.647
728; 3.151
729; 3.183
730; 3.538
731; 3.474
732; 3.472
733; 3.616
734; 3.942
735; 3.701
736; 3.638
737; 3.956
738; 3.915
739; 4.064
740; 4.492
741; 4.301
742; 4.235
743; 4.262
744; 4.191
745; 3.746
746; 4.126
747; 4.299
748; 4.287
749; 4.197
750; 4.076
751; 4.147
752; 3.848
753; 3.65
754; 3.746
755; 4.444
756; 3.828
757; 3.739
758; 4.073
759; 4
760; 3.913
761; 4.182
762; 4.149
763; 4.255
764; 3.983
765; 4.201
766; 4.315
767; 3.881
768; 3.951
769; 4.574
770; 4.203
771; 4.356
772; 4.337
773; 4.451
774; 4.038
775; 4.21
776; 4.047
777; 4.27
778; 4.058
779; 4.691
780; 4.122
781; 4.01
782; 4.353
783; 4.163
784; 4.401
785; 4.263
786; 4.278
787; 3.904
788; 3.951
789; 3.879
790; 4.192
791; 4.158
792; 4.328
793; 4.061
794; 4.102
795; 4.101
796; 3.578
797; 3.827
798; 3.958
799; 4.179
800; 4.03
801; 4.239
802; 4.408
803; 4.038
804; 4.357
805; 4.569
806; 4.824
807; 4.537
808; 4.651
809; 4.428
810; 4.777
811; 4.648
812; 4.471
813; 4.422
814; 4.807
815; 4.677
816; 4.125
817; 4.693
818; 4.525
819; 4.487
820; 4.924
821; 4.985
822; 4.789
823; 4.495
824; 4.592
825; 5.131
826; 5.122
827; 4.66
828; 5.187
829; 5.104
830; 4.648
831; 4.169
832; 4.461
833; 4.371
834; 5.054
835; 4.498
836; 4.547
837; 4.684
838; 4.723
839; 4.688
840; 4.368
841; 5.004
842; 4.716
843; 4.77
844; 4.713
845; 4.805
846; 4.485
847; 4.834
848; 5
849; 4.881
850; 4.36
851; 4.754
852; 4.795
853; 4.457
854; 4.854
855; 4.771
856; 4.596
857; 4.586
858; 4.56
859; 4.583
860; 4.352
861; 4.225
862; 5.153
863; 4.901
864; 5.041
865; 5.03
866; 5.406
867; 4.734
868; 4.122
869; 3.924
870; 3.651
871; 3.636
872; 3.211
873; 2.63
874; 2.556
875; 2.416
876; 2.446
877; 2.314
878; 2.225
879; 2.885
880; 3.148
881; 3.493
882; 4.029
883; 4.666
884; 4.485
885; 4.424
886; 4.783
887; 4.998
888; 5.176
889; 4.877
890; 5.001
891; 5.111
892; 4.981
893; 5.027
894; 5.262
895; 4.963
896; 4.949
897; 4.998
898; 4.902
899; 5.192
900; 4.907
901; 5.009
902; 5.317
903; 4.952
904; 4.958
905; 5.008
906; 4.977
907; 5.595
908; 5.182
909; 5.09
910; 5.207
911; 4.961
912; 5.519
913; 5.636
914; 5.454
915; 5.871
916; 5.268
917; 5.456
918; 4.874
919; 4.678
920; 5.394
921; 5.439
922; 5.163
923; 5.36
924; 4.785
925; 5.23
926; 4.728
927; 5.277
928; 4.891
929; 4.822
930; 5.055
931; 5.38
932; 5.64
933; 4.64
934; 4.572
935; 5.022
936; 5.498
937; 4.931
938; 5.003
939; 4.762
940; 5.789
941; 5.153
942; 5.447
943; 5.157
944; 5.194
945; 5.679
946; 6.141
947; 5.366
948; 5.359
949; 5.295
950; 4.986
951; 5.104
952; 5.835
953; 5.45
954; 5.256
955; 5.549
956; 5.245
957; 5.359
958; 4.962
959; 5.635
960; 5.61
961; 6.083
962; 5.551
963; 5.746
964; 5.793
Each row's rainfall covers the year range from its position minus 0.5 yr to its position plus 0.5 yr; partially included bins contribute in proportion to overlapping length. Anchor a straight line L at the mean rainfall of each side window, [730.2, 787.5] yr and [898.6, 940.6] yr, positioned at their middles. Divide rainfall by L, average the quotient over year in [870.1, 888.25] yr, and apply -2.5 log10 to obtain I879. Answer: 0.361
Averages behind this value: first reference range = 4.09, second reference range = 5.15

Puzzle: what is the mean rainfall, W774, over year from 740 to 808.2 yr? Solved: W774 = 4.16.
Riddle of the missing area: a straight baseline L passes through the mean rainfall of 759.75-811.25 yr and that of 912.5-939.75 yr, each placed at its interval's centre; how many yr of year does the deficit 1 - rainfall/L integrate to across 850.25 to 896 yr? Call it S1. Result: 5.1 yr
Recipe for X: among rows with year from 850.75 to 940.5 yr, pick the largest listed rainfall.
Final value 5.871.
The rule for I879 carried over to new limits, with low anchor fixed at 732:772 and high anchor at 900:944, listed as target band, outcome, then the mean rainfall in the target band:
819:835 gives -0.05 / 4.76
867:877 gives 0.44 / 3.21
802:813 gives -0.02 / 4.52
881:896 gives 0.03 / 4.8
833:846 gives -0.01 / 4.69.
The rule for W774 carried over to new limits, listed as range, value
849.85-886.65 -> 4.06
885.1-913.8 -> 5.09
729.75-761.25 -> 3.97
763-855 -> 4.45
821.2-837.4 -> 4.72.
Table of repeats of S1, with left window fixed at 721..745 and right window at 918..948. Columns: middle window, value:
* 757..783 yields -1.1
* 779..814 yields -0.5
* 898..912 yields -0.4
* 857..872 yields 0.6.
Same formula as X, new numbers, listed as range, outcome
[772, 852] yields 5.187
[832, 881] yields 5.406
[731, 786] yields 4.691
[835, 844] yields 5.004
